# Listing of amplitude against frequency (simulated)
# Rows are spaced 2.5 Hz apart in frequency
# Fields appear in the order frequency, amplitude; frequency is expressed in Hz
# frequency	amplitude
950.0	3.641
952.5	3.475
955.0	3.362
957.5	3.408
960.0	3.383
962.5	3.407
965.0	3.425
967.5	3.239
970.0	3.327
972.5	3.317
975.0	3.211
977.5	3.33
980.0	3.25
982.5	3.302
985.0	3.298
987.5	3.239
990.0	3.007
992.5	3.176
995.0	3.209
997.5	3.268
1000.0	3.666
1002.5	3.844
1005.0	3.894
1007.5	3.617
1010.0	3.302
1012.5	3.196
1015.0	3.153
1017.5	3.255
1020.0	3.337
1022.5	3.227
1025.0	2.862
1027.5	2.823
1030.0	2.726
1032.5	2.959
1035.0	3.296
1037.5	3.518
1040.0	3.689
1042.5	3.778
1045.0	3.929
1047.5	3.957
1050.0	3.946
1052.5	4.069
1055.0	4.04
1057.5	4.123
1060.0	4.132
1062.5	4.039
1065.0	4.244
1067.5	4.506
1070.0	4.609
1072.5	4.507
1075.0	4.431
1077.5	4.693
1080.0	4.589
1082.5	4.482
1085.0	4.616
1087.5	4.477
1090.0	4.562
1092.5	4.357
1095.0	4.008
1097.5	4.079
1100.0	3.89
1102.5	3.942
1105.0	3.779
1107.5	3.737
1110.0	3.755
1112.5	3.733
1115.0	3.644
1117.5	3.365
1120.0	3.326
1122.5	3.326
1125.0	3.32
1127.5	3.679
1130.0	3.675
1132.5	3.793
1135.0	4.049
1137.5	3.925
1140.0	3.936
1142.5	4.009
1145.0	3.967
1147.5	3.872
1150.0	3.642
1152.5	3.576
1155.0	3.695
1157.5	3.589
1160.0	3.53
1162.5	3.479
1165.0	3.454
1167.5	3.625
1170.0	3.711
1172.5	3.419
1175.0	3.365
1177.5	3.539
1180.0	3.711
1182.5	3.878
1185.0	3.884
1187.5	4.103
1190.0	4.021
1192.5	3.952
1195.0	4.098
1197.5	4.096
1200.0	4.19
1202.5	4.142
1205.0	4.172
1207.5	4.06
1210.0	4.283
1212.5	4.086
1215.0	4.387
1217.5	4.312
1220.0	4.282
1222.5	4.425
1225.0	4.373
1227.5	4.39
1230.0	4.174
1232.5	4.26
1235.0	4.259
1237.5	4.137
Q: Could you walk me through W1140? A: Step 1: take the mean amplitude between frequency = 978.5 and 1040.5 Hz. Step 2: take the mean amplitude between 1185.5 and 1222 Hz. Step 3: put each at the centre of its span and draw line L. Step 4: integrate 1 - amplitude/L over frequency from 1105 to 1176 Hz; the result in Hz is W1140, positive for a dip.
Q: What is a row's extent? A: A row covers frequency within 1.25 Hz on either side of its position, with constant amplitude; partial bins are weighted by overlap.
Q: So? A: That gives 3.9 Hz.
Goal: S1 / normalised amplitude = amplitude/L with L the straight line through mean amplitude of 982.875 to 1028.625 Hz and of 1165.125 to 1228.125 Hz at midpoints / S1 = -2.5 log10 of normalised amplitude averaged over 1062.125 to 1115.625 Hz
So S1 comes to -0.17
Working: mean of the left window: 3.3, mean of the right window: 4.01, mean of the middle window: 4.22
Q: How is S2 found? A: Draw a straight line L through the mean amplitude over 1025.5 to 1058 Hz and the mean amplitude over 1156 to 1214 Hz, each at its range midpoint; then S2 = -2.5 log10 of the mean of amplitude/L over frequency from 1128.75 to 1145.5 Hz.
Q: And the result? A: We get -0.04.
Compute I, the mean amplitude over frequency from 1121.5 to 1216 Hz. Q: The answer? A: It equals 3.82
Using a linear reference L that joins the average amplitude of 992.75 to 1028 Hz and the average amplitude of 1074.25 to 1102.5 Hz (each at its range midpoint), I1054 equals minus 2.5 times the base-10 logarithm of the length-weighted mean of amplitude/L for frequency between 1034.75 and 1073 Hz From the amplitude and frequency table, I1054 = -0.03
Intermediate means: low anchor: 3.34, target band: 4.03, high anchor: 4.36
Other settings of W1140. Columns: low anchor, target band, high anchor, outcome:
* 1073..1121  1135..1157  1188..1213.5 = 1.4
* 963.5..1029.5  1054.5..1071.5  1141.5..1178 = -4.1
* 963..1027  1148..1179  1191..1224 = 3.5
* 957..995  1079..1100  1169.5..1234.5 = -4.0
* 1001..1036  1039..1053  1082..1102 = -1.0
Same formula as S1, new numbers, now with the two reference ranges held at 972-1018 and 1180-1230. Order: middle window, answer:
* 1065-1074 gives -0.232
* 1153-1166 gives 0.123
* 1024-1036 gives 0.188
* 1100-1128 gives 0.056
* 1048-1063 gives -0.135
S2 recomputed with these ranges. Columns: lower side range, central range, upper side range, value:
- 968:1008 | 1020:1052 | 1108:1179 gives 0.015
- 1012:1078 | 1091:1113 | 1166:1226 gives -0.027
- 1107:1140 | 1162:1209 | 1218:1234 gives 0.058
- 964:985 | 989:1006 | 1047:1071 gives 0.032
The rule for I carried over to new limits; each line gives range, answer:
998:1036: 3.28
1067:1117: 4.2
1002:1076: 3.7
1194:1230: 4.23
